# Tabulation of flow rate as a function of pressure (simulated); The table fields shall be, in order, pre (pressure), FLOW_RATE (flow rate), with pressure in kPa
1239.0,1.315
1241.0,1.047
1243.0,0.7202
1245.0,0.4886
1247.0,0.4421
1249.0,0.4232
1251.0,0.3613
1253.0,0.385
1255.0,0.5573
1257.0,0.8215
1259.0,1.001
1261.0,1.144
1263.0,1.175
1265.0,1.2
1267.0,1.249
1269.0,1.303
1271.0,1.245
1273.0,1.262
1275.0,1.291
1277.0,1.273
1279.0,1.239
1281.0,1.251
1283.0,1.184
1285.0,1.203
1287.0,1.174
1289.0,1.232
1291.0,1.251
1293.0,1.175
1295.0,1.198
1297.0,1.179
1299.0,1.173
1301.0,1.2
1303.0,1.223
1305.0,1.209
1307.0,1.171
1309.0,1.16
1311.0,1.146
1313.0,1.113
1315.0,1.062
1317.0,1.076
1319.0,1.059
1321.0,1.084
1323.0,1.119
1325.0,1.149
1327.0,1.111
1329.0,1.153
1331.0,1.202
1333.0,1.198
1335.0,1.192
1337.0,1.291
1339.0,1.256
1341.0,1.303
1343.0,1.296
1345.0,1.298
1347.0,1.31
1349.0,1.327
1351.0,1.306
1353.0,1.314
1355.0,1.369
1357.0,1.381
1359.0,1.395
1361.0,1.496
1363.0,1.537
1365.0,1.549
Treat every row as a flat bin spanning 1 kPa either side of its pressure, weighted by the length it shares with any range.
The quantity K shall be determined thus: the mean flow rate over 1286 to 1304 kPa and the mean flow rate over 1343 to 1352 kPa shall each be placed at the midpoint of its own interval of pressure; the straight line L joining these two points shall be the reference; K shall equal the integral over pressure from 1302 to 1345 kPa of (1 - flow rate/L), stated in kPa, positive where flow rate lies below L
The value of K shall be 3.0 kPa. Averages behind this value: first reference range 1.2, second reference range 1.31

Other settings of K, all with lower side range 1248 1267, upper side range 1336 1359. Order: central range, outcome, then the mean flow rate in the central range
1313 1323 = 0.6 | 1.08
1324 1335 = 0.5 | 1.17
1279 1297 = -4.2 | 1.21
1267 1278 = -4.7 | 1.27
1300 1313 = -1.1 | 1.18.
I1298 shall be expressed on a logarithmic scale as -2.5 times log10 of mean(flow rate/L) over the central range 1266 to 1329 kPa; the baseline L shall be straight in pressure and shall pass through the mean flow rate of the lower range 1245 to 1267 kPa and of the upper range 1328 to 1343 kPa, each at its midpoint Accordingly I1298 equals -0.195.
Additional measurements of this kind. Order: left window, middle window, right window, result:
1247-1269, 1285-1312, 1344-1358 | -0.14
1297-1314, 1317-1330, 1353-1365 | 0.14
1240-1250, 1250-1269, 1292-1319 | -0.17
